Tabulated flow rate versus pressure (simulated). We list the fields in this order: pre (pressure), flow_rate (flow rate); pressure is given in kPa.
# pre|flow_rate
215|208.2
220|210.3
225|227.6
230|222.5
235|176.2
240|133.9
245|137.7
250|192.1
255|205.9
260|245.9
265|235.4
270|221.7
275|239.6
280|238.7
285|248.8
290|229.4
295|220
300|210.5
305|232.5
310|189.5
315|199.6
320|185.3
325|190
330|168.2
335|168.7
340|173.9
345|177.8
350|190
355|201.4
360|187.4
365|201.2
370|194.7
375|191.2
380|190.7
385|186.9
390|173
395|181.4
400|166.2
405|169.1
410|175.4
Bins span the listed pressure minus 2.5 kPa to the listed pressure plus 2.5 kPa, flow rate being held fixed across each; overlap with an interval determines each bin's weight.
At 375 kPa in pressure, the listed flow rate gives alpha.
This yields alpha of 191.2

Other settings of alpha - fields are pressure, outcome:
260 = 245.9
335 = 168.7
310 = 189.5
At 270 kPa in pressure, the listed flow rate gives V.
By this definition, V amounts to 221.7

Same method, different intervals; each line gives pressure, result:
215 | 208.2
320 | 185.3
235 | 176.2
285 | 248.8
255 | 205.9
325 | 190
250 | 192.1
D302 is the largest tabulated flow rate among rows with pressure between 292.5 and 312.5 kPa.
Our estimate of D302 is 232.5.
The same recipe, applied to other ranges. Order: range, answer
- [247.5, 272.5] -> 245.9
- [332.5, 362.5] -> 201.4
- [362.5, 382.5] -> 201.2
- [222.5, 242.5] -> 227.6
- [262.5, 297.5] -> 248.8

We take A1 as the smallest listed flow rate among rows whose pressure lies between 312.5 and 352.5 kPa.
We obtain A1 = 168.2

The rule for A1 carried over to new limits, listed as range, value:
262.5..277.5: 221.7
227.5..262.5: 133.9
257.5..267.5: 235.4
